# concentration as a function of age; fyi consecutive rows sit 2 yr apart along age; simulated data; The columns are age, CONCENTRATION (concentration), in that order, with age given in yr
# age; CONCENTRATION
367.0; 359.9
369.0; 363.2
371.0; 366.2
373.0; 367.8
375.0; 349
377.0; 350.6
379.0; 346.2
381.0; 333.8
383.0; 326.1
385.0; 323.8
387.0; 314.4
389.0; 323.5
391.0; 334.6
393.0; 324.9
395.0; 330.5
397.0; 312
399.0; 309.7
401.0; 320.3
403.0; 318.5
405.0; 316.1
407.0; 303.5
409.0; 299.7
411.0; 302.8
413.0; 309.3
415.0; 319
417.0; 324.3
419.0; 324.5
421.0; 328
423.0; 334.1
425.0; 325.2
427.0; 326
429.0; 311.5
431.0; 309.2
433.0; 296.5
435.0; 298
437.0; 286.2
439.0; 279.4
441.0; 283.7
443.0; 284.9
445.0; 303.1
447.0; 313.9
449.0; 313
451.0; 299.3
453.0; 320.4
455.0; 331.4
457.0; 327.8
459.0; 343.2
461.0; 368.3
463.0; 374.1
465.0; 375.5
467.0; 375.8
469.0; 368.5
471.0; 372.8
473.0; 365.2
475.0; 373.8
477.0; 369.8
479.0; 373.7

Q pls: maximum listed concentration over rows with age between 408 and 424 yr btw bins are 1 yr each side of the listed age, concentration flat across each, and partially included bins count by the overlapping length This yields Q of 334.1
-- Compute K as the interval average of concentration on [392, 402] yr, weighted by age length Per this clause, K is 319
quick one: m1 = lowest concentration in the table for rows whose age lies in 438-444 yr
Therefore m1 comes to 279.4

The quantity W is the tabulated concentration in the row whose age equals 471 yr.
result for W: 372.8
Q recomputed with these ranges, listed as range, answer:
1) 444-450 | 313.9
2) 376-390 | 350.6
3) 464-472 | 375.8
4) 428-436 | 311.5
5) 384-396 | 334.6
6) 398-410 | 320.3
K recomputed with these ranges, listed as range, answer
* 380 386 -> 328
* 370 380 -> 356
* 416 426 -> 327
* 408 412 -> 301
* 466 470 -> 372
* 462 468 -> 375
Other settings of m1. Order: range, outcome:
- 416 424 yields 324.3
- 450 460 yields 299.3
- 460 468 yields 368.3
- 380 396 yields 314.4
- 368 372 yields 363.2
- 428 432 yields 309.2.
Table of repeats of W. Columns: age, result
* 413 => 309.3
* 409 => 299.7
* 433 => 296.5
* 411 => 302.8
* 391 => 334.6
